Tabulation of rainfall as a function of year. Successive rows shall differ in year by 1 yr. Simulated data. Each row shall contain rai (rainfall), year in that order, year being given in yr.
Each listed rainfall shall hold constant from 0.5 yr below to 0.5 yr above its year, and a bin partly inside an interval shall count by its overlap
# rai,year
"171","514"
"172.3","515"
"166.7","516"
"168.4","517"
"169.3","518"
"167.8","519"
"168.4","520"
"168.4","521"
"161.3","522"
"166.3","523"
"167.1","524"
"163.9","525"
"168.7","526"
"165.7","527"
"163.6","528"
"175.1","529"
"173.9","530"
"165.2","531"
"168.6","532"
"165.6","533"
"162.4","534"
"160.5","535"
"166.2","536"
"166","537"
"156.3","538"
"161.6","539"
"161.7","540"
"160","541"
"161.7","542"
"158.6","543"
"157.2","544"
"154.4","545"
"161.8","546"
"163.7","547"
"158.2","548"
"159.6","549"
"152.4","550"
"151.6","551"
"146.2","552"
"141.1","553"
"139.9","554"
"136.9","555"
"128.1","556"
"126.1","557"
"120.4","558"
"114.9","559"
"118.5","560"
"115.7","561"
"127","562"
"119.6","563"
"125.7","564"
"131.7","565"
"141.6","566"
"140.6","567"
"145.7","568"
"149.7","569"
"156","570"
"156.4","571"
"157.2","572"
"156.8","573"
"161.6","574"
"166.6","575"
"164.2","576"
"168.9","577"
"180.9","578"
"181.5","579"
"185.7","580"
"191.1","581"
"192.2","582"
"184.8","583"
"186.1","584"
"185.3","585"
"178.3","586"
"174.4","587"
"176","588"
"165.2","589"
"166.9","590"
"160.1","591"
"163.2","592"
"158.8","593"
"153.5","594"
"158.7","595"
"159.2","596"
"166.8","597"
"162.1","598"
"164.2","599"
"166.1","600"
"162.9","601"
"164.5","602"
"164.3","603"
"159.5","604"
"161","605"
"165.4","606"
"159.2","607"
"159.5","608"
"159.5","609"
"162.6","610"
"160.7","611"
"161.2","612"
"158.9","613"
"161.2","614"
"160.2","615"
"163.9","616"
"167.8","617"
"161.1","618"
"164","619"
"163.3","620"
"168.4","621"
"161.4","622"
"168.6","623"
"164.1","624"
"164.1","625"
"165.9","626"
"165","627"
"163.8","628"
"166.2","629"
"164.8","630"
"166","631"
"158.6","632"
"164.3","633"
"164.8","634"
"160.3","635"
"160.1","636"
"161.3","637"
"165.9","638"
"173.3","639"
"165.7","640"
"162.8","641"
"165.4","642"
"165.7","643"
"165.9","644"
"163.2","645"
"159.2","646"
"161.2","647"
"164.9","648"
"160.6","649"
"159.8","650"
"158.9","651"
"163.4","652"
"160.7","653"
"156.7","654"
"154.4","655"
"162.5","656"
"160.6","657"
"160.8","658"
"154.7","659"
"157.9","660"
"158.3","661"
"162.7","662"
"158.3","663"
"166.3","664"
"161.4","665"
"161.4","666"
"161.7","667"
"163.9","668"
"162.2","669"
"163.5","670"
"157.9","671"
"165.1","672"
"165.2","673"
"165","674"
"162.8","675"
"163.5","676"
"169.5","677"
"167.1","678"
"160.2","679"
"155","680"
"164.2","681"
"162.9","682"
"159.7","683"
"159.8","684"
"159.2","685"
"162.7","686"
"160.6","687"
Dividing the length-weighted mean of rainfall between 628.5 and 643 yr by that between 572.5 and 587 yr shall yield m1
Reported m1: 0.93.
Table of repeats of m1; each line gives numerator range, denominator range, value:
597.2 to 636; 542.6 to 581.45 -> 1.09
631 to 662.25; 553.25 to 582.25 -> 1.09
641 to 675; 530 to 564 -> 1.09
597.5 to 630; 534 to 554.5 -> 1.04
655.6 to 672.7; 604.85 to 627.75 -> 0.99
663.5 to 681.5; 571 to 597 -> 0.96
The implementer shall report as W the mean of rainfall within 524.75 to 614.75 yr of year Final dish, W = 158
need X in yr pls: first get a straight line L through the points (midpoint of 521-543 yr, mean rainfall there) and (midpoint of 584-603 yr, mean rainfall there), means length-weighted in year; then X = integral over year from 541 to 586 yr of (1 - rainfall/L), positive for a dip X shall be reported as 3.4 yr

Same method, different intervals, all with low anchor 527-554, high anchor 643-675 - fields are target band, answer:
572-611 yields -1.8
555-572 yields 2.9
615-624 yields -0.2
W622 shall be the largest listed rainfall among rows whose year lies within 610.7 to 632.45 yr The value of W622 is 168.6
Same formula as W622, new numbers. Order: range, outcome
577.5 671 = 192.2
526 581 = 191.1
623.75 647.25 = 173.3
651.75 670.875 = 166.3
